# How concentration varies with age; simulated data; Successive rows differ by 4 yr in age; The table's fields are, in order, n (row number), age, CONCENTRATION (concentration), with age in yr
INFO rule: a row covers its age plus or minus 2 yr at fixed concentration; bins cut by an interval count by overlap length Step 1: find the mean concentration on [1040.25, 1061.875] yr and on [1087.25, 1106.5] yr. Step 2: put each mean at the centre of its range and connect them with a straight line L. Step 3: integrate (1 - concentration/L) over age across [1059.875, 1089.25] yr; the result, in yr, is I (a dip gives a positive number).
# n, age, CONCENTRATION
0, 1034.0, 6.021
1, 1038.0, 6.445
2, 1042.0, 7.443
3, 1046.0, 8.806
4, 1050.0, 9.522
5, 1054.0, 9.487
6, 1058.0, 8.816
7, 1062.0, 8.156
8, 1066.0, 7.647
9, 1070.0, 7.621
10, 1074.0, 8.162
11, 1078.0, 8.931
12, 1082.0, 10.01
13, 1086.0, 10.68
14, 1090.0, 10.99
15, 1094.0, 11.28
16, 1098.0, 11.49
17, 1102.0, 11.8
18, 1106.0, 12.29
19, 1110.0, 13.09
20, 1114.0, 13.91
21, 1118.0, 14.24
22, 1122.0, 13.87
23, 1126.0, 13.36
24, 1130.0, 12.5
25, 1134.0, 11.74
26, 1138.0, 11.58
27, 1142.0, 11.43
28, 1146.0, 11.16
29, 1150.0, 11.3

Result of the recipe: 3.9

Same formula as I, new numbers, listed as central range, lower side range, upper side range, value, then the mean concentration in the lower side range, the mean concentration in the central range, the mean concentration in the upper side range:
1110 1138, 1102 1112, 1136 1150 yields -2.7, 12.5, 13.1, 11.4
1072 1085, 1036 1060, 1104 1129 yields 1.8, 8.42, 9.16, 13.4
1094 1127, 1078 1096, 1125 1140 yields -4.2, 10.5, 12.9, 12.2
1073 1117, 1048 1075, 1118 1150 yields -4.2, 8.5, 11.3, 12.3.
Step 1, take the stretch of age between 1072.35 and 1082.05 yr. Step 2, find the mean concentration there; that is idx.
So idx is 8.87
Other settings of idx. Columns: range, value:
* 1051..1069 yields 8.53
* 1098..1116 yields 12.6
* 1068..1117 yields 10.9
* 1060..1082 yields 8.28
